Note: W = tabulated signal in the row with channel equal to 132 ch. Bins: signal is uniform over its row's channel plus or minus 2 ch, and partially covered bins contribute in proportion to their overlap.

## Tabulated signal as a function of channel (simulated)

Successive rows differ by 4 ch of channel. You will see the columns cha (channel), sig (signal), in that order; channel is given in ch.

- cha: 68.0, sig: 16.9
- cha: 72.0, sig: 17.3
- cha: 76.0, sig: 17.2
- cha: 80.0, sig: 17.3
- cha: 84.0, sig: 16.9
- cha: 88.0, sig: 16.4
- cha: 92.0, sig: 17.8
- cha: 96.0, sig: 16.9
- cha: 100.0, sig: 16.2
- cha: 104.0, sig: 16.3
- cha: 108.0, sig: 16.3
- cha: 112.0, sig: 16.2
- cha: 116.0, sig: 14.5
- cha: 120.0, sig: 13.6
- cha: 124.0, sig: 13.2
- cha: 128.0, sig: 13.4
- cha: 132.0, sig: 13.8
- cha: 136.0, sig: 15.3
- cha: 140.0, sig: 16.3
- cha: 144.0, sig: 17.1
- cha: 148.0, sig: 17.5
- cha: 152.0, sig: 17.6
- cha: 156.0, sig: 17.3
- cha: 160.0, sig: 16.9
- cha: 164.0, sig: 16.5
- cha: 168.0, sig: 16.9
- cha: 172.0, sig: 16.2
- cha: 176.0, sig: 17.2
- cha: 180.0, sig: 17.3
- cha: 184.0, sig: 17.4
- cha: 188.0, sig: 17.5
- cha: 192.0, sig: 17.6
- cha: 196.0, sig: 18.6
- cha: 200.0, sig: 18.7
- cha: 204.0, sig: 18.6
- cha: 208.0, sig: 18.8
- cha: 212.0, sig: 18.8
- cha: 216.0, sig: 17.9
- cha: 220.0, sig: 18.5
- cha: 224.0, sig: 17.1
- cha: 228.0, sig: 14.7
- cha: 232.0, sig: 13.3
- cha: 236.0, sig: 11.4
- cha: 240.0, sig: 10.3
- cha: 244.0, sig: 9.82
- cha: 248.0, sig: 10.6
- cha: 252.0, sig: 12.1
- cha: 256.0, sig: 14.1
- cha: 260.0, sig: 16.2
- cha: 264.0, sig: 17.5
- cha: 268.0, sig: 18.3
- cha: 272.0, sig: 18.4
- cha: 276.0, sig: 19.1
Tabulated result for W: 13.8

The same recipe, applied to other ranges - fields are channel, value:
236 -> 11.4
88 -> 16.4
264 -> 17.5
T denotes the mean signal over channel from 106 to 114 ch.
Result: 16.2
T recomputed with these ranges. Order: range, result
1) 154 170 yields 16.9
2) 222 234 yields 15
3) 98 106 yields 16.2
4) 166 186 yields 17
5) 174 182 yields 17.2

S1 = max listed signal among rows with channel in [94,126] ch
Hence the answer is 16.9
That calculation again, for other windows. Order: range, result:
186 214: 18.8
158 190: 17.5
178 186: 17.4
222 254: 17.1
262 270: 18.3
